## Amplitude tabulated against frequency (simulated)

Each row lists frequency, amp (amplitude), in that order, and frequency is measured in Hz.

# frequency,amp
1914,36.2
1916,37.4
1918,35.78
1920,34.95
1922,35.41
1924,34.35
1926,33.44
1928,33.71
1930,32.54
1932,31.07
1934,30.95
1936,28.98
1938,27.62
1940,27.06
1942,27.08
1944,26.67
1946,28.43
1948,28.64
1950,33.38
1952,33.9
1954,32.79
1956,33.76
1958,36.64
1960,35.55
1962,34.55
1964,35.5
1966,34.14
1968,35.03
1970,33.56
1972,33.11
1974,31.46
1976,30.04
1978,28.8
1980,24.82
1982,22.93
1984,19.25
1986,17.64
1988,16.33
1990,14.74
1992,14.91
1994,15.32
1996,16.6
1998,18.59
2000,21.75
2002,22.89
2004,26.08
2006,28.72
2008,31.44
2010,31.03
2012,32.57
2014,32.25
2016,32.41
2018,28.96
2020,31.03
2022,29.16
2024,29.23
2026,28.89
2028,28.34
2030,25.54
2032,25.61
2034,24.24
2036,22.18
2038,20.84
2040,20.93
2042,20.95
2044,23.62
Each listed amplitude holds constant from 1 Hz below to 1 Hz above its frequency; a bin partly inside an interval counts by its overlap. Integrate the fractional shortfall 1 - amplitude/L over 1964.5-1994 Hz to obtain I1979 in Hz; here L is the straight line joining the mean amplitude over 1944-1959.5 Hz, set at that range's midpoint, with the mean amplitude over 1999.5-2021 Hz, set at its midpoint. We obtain 5.4 Hz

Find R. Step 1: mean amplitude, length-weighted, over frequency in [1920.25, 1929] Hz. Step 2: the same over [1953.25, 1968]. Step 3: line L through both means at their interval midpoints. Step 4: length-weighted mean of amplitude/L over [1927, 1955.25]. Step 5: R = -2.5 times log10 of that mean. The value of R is 0.143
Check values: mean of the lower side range 34.3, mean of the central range 30.2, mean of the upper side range 34.8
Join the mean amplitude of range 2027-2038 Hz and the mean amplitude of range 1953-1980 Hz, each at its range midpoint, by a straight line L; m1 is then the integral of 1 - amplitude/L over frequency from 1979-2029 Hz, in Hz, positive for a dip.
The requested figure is 5.9 Hz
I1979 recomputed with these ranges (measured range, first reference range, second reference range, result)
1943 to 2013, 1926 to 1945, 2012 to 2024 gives 6.4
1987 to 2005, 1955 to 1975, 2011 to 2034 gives 7.4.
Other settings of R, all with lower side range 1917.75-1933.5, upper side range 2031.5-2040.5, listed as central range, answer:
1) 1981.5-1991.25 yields 0.48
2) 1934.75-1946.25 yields 0.17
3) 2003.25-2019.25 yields -0.21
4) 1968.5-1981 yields -0.06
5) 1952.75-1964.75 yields -0.15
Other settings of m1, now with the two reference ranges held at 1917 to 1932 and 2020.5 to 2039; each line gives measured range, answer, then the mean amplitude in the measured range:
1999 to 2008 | 0.80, 25.6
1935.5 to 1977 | -0.29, 31.8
